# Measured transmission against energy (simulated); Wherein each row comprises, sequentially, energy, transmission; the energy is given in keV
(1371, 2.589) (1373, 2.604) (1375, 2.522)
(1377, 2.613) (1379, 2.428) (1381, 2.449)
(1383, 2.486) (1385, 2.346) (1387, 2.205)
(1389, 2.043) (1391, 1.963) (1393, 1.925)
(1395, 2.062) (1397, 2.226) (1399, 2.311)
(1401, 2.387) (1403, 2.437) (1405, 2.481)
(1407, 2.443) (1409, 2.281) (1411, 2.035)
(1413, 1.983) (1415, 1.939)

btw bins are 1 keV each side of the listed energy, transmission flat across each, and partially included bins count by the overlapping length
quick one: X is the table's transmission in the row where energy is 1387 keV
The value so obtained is 2.205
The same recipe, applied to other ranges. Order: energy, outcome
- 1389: 2.043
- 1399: 2.311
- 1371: 2.589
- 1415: 1.939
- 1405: 2.481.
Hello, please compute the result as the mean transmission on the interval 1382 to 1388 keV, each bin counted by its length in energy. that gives 2.35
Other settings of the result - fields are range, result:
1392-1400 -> 2.13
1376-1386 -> 2.46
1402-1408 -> 2.45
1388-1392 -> 2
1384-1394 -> 2.1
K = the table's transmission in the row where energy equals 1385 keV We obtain 2.346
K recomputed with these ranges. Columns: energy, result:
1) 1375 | 2.522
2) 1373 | 2.604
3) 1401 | 2.387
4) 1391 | 1.963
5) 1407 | 2.443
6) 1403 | 2.437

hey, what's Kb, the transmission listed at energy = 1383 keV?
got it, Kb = 2.486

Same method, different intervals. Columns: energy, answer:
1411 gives 2.035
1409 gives 2.281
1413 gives 1.983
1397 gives 2.226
